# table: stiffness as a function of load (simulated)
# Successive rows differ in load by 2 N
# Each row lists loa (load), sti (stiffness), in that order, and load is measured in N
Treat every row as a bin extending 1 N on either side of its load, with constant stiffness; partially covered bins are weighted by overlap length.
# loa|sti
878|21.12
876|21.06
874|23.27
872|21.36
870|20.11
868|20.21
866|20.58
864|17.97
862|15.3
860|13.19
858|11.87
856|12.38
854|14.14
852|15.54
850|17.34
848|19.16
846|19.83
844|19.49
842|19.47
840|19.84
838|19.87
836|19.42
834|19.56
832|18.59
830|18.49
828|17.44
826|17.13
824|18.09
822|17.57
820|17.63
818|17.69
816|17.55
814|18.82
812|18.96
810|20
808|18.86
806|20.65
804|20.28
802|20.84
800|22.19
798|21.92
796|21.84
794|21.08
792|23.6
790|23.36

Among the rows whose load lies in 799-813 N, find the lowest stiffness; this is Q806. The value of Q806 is 18.86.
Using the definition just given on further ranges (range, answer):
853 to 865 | 11.87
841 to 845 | 19.47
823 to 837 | 17.13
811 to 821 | 17.55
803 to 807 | 20.28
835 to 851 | 17.34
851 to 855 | 14.14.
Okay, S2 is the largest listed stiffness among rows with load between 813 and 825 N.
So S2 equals 18.82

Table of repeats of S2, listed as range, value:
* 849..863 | 17.34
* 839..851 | 19.84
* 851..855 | 15.54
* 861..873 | 21.36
